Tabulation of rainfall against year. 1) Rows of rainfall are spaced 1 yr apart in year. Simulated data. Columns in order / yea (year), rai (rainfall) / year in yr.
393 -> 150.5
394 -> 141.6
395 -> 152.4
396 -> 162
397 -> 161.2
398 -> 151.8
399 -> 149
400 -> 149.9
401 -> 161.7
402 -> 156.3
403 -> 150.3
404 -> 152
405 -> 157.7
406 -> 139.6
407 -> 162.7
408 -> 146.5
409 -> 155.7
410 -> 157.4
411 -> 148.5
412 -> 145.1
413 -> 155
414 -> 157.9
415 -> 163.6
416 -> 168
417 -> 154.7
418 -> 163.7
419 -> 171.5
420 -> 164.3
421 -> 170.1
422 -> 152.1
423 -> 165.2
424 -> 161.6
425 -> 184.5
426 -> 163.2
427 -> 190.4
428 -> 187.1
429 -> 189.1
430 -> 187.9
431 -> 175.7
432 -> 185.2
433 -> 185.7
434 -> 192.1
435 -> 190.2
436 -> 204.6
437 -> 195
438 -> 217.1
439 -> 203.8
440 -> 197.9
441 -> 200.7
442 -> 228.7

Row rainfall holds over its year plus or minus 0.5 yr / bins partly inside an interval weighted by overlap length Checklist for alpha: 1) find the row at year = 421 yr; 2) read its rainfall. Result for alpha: 170.1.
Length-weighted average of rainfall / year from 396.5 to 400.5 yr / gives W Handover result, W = 153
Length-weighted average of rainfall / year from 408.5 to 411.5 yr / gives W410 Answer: 154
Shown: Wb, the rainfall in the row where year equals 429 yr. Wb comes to 189.1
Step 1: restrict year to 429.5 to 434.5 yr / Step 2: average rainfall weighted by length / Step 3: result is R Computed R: 185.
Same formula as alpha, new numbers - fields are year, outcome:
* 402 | 156.3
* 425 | 184.5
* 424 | 161.6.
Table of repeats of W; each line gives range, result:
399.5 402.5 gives 156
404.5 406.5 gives 149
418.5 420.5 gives 168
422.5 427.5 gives 173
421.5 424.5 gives 160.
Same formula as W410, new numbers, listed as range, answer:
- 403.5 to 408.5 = 152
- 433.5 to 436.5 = 196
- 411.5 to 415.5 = 155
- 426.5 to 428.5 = 189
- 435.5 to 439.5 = 205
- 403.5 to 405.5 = 155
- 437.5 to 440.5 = 206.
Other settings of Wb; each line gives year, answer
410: 157.4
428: 187.1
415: 163.6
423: 165.2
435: 190.2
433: 185.7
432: 185.2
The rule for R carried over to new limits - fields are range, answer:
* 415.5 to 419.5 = 164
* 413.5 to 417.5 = 161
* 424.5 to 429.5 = 183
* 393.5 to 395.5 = 147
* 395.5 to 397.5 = 162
